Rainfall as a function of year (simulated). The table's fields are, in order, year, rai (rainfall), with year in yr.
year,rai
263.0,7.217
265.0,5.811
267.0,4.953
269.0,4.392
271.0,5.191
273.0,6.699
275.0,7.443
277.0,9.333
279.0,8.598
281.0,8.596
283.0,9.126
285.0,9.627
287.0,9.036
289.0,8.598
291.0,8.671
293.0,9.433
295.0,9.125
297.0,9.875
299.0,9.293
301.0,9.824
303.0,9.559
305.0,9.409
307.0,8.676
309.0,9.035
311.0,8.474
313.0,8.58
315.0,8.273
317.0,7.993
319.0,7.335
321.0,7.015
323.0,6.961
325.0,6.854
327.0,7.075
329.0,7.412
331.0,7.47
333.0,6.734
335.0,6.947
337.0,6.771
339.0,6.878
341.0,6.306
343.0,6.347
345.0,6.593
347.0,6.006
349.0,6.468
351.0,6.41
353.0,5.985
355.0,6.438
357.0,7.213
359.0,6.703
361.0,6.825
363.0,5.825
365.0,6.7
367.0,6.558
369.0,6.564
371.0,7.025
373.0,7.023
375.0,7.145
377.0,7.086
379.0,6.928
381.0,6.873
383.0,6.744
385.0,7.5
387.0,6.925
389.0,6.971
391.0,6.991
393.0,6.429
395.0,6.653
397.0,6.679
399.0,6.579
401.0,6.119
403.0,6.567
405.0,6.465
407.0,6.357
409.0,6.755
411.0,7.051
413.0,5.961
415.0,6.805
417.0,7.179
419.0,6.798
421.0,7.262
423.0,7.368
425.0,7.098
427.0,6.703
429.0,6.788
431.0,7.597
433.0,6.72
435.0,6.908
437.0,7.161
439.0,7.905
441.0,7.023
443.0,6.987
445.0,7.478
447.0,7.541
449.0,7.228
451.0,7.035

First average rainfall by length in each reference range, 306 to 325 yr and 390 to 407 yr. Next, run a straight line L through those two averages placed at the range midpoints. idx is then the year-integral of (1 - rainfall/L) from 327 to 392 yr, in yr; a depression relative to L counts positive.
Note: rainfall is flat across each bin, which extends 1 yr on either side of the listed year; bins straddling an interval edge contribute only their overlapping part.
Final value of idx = 3.9 yr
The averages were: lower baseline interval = 7.98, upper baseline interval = 6.55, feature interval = 6.77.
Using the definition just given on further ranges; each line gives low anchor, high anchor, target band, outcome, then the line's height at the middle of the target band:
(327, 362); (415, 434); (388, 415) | 1.36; 6.94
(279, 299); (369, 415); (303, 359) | 6.13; 8.15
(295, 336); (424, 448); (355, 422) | 7.02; 7.56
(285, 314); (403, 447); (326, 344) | 3.47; 8.52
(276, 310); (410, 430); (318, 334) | 2.74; 8.58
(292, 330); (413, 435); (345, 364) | 3.46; 7.87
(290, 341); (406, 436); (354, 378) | 2.44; 7.53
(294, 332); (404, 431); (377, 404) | 1.69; 7.23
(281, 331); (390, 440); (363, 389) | 1.94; 7.44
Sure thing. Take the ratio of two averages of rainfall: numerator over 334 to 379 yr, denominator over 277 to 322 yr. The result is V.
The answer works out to 0.8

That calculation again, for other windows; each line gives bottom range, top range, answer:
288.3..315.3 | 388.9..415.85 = 0.72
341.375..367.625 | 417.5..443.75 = 1.10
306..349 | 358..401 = 0.93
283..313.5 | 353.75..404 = 0.74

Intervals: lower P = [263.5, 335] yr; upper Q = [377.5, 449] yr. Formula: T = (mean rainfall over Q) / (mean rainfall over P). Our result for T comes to 0.87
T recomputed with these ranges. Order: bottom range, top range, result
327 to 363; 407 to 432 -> 1.04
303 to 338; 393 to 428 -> 0.87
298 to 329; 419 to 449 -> 0.87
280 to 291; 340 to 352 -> 0.71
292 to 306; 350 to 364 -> 0.68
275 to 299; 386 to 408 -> 0.73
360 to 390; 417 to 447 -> 1.04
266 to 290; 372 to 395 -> 0.91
